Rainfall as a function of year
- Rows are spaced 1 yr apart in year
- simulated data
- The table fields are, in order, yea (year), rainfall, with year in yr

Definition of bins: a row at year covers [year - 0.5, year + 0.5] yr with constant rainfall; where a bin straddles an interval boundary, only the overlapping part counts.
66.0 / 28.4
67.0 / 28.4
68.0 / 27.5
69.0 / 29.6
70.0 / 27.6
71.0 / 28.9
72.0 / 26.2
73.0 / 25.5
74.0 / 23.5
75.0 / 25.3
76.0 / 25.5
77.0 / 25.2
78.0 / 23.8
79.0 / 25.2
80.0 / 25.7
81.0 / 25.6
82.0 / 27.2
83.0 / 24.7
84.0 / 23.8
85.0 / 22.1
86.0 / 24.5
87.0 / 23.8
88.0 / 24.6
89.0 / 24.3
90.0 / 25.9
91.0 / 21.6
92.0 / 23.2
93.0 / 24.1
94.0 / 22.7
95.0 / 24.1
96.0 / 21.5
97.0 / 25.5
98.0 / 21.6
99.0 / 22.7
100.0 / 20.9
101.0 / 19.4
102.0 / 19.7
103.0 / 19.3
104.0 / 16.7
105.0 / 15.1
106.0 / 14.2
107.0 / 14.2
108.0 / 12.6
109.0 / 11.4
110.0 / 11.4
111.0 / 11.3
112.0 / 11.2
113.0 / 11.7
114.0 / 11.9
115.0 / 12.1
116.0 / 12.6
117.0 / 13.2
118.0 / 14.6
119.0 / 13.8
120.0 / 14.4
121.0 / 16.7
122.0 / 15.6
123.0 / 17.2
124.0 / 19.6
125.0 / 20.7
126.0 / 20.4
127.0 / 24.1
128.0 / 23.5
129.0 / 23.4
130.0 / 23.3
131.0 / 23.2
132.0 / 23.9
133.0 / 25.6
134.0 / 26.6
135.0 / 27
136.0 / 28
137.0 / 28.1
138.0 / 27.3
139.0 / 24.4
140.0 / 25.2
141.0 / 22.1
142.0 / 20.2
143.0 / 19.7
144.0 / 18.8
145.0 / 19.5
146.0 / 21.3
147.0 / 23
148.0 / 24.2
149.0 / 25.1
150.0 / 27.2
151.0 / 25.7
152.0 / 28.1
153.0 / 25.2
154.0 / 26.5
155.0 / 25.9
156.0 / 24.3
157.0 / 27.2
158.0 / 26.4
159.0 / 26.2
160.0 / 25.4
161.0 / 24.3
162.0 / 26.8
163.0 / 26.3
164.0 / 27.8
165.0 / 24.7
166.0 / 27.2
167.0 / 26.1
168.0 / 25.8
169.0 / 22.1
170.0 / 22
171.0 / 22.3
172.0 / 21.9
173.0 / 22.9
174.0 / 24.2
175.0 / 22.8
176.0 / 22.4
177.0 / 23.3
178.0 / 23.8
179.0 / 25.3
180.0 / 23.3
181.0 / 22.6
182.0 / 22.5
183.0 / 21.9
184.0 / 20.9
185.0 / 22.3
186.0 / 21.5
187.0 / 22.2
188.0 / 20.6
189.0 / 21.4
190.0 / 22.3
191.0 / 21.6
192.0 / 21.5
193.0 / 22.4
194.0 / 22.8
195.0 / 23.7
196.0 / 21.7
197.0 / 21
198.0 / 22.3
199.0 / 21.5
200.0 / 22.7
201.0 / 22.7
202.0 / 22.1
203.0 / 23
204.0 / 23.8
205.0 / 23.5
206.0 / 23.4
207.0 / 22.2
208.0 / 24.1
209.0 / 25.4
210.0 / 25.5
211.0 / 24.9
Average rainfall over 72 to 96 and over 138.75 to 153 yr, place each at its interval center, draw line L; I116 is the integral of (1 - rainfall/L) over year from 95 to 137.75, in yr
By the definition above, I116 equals 9.1 yr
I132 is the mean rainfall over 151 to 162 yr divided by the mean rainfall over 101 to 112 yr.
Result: 1.8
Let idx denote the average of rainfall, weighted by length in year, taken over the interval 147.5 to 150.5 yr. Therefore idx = 25.5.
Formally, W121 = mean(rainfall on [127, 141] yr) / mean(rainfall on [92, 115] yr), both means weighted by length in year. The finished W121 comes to 1.4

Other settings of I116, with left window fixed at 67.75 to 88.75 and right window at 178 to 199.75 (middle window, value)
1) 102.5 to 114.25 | 5.3 yr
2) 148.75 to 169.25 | -2.6 yr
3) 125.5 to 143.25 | -0.4 yr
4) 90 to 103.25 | 1.4 yr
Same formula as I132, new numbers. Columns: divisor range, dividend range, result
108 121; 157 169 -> 2.06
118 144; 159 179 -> 1.11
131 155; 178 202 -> 0.91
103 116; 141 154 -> 1.78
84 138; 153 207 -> 1.19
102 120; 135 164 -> 1.83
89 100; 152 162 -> 1.11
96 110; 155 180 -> 1.38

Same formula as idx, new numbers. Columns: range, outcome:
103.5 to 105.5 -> 15.9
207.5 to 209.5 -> 24.8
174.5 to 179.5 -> 23.5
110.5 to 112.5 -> 11.2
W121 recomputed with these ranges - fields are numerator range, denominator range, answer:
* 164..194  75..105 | 0.99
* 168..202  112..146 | 1.11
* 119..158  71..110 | 1.05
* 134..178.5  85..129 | 1.33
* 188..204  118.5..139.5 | 1.00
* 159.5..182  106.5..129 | 1.57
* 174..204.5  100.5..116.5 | 1.60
